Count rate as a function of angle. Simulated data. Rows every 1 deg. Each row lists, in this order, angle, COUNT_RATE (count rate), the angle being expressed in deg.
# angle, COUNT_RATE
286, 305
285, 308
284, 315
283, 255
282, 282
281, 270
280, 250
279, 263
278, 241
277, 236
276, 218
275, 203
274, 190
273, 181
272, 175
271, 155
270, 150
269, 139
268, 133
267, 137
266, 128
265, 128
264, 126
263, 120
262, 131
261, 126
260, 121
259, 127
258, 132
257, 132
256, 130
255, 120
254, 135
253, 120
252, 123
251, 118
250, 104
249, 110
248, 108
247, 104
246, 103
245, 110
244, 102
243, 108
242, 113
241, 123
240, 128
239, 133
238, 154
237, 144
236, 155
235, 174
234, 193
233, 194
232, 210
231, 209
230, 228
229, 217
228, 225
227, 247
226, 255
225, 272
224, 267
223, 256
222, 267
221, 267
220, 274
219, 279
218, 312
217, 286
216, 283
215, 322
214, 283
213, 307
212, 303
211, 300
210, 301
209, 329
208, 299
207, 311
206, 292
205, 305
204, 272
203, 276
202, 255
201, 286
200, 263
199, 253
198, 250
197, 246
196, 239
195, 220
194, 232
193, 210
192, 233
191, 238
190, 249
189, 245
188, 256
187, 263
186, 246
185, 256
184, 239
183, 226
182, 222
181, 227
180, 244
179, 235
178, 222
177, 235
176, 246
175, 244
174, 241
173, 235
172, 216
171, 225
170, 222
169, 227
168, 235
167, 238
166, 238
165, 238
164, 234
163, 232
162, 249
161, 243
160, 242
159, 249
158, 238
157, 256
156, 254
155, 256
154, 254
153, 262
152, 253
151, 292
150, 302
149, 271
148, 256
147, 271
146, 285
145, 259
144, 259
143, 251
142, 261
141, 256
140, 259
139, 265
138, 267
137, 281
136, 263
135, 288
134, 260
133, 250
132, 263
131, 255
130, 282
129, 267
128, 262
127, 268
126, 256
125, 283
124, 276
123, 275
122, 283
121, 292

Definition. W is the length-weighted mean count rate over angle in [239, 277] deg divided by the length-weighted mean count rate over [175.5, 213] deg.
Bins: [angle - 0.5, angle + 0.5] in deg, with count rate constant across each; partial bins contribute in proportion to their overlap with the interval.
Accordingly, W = 0.5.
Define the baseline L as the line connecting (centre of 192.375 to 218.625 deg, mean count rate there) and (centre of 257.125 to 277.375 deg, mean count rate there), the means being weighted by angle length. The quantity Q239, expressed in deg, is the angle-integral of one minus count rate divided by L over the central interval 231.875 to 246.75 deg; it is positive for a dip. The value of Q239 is 4.9 deg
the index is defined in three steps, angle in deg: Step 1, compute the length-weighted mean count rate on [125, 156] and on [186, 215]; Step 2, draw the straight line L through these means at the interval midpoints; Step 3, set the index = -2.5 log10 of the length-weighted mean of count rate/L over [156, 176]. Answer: 0.13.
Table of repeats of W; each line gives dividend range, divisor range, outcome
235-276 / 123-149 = 0.50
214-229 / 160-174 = 1.16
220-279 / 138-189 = 0.66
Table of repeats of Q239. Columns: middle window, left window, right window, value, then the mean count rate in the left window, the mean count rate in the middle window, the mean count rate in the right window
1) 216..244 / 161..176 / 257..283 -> -1.43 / 235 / 210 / 175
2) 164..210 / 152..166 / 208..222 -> 3.78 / 247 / 249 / 295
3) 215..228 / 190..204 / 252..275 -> -4.04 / 247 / 272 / 139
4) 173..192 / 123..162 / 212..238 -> 1.03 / 264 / 240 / 244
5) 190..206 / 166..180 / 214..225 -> 0.37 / 233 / 253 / 281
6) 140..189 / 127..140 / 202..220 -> 5.43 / 267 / 247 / 296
